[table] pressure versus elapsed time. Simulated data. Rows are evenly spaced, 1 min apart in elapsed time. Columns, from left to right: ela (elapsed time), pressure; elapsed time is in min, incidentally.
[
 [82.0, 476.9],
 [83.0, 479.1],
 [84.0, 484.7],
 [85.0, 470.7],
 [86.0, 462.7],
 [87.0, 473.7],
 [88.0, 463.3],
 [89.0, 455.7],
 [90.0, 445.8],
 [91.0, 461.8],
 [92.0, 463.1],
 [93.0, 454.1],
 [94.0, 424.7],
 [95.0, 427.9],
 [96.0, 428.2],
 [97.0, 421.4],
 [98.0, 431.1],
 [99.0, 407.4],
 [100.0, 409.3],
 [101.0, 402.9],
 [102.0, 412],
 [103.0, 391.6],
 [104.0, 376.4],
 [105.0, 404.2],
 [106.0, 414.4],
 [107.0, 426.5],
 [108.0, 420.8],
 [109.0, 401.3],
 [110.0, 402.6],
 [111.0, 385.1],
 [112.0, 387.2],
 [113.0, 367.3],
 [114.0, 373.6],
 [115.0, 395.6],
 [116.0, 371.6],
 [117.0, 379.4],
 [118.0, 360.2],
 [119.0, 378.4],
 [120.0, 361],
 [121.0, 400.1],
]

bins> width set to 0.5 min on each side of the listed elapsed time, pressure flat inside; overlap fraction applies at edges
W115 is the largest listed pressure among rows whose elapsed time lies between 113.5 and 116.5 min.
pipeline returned 395.6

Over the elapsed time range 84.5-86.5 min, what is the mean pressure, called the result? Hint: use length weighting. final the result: 467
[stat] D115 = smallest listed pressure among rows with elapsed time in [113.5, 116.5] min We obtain 371.6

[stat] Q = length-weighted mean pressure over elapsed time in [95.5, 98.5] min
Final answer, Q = 427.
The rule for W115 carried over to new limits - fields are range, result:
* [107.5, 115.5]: 420.8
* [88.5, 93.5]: 463.1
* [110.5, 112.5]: 387.2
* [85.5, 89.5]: 473.7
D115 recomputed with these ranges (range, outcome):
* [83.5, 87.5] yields 462.7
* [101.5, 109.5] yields 376.4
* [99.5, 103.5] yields 391.6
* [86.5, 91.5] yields 445.8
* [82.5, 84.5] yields 479.1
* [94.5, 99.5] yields 407.4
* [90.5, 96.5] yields 424.7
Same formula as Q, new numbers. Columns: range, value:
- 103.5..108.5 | 408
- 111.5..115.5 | 381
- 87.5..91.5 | 457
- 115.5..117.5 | 376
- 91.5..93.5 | 459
